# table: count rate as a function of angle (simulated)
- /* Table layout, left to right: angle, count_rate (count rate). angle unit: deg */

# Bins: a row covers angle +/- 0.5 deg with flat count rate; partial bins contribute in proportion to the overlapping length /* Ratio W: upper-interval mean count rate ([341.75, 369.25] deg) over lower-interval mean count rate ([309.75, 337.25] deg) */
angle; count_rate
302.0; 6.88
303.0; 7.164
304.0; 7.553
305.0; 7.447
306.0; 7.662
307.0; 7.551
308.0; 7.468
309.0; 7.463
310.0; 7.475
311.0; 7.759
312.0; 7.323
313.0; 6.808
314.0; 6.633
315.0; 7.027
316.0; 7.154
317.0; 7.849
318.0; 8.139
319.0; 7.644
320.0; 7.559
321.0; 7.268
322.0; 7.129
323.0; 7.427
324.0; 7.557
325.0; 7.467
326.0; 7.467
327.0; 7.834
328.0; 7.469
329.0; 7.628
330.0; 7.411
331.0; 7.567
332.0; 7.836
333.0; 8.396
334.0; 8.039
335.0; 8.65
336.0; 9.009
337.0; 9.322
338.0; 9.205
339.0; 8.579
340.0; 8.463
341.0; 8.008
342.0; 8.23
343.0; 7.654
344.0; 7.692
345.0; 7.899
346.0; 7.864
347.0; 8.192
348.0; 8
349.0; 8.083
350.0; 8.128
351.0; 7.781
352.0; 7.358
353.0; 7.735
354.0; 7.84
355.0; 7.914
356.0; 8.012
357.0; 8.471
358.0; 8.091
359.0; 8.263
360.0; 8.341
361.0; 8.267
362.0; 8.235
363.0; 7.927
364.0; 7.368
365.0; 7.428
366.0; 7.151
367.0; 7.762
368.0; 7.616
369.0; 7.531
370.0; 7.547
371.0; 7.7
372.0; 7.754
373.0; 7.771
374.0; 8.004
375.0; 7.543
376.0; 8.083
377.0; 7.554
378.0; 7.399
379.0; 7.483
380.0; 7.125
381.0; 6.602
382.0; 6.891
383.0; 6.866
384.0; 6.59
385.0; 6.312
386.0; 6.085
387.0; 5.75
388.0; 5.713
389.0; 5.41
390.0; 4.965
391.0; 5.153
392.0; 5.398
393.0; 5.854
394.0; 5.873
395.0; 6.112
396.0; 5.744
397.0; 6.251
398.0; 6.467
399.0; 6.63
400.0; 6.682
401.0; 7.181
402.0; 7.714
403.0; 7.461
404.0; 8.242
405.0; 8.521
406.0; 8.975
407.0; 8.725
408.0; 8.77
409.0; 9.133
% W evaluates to 1.0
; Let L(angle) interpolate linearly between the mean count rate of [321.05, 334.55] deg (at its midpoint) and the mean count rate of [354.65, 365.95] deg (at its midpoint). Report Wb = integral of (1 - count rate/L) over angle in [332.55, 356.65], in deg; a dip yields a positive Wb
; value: -1.1 deg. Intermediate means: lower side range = 7.62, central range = 8.17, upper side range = 8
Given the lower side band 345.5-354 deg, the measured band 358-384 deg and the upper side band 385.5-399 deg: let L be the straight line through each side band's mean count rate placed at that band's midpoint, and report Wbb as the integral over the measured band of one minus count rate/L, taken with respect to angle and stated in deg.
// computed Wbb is -2.9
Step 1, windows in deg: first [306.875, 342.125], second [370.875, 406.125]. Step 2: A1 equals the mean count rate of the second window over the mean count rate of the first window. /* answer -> 0.87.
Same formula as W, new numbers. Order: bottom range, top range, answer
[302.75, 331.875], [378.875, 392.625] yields 0.82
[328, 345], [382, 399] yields 0.73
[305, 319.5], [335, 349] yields 1.12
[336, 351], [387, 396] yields 0.68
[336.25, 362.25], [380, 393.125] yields 0.74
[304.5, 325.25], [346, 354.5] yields 1.06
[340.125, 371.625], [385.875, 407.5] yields 0.84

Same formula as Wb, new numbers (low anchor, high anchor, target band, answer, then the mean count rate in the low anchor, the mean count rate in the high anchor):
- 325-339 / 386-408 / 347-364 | -0.94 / 8.13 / 6.65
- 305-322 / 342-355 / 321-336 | -0.24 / 7.42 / 7.87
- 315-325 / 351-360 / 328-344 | -1.06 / 7.5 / 7.97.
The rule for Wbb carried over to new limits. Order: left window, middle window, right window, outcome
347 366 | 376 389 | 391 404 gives 0.6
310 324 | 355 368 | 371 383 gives -0.9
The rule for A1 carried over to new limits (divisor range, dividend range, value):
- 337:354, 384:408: 0.82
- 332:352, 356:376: 0.95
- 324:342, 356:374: 0.97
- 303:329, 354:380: 1.05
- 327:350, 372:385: 0.90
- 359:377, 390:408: 0.89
